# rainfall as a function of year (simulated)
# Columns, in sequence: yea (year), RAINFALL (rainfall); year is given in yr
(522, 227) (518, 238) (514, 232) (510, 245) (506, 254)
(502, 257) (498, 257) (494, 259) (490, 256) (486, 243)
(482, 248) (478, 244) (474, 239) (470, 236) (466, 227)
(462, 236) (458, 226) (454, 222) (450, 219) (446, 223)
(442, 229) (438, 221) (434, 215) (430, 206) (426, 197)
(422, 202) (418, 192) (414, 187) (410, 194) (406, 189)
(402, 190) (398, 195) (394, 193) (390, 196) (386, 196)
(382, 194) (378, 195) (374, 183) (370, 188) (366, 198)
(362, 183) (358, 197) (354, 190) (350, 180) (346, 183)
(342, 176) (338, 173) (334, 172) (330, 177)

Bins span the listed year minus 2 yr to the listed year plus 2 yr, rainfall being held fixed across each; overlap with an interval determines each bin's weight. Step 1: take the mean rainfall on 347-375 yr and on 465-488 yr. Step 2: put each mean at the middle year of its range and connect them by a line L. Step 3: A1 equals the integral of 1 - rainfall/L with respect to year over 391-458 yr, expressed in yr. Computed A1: 3.7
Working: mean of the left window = 188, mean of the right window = 240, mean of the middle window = 205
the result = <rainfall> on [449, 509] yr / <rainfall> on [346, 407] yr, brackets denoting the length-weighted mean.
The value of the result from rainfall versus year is 1.27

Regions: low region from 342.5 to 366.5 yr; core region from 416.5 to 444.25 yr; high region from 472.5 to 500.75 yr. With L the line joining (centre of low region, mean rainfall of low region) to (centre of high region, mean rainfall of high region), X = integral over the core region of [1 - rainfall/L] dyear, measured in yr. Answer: 1.7 yr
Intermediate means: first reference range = 187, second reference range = 250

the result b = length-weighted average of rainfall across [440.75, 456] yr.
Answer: 223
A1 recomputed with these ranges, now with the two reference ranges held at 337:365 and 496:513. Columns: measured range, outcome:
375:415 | 2.1 yr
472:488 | -0.2 yr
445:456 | 0.3 yr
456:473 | 0.2 yr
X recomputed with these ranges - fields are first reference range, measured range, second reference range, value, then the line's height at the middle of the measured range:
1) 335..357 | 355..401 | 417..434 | -0.81 yr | 189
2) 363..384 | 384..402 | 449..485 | 0.50 yr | 200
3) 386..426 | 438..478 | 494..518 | -1.20 yr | 222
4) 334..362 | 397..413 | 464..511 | 1.32 yr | 209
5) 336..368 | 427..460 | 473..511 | 1.23 yr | 228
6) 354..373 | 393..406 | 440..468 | 0.81 yr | 205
